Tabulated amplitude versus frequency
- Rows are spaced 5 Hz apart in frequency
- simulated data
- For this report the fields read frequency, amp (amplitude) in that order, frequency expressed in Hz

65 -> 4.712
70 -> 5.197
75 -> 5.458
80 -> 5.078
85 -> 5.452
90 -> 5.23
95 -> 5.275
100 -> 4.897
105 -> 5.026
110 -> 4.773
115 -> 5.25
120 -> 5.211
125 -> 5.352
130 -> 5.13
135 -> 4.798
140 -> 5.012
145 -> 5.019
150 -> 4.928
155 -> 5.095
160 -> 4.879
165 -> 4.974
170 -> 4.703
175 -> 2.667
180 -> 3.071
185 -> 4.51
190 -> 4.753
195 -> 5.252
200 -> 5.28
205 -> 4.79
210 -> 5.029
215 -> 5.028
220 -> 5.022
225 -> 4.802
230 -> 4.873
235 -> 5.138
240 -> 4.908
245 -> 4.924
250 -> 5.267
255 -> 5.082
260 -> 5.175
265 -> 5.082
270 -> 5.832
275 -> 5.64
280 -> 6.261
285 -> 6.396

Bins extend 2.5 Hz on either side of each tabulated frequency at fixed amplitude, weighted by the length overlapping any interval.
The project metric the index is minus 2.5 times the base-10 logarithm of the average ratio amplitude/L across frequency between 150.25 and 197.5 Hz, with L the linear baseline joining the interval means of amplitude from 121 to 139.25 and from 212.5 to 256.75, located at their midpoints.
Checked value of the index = 0.14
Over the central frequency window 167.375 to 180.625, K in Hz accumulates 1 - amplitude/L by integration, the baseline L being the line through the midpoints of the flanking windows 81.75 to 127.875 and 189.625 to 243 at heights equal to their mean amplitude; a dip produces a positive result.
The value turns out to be 3.9 Hz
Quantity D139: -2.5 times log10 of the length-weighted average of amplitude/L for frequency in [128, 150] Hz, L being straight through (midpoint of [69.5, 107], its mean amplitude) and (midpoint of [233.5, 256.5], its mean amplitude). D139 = 0.04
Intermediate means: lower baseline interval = 5.2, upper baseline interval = 5.06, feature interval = 4.98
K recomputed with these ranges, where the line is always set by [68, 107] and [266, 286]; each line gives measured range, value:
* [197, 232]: 4.39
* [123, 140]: 0.95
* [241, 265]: 3.07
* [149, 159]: 0.84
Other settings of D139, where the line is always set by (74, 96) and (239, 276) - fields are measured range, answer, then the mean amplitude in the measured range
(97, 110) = 0.07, 4.94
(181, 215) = 0.08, 4.86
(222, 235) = 0.07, 4.9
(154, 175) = 0.14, 4.63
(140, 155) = 0.06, 5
